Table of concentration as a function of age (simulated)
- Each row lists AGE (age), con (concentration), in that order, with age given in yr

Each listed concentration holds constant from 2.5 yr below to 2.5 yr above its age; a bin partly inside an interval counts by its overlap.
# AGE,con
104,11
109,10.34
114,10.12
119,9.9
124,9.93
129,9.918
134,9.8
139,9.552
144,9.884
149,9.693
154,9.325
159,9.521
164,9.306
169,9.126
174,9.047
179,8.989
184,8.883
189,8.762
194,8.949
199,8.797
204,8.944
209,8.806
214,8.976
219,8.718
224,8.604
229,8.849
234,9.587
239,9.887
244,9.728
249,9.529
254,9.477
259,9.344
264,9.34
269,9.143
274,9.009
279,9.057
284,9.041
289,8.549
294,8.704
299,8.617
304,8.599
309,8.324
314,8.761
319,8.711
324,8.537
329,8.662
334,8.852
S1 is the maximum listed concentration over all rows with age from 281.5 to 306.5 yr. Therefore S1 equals 9.041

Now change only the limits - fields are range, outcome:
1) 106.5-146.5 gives 10.34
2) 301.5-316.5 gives 8.761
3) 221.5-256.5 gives 9.887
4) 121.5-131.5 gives 9.93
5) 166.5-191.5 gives 9.126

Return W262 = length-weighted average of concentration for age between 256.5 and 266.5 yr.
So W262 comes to 9.34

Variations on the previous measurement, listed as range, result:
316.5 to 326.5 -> 8.62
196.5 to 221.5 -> 8.85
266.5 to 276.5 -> 9.08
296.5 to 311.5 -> 8.51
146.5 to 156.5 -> 9.51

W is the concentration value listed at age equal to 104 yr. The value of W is 11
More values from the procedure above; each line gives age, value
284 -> 9.041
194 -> 8.949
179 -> 8.989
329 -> 8.662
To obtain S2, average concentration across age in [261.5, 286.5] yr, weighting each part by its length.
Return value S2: 9.12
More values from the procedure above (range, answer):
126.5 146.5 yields 9.79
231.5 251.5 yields 9.68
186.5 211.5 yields 8.85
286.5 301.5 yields 8.62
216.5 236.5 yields 8.94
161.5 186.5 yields 9.07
